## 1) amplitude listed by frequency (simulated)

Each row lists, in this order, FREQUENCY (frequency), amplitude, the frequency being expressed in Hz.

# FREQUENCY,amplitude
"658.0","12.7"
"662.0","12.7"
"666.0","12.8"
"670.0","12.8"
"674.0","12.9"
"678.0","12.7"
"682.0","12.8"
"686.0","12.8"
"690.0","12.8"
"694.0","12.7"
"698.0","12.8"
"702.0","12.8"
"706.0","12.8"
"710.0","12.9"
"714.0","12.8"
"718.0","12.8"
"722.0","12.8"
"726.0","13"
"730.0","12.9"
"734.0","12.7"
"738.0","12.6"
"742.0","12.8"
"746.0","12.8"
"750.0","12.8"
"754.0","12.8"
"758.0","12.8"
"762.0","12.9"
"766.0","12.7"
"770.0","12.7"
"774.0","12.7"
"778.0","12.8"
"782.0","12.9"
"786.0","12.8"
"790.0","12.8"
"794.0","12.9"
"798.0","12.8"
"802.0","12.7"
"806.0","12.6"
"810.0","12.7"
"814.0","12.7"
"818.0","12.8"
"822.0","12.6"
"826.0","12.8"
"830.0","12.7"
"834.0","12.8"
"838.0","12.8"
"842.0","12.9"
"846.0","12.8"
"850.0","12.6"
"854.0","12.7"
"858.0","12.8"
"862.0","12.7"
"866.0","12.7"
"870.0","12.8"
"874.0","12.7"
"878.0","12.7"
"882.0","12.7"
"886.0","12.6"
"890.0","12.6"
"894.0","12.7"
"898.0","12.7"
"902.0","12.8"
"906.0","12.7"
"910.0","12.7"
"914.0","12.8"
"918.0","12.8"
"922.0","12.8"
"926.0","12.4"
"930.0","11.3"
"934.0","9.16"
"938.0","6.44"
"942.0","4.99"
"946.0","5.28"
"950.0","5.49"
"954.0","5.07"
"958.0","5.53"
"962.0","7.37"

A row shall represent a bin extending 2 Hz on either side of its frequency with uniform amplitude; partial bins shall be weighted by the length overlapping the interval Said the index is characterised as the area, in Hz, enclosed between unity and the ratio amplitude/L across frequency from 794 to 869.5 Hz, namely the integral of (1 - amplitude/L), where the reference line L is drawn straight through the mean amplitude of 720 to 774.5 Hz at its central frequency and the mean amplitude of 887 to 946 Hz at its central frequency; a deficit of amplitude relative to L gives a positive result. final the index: -4.8 Hz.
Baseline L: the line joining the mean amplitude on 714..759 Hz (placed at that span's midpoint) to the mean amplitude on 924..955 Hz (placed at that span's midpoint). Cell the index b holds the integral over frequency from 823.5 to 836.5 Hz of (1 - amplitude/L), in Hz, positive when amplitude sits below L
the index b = -2.9 Hz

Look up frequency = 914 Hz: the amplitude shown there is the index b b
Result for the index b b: 12.8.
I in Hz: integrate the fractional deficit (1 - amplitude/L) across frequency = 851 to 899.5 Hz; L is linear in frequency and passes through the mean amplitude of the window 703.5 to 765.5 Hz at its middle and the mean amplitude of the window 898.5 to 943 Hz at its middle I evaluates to -4.7 Hz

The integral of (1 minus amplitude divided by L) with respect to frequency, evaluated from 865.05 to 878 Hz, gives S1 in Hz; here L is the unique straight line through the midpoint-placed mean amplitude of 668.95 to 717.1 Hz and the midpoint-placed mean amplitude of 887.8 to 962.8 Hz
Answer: -2.6 Hz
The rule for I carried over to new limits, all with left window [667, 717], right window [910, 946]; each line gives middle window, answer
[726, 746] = -0.8 Hz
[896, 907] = -2.4 Hz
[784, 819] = -3.5 Hz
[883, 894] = -2.1 Hz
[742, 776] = -2.0 Hz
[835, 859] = -3.6 Hz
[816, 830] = -1.7 Hz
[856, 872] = -2.7 Hz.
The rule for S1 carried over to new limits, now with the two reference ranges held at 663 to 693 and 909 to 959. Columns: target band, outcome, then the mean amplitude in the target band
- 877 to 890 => -3.91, 12.7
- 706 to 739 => -1.88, 12.8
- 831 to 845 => -3.25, 12.8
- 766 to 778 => -1.40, 12.7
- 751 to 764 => -1.37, 12.8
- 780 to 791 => -1.62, 12.8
